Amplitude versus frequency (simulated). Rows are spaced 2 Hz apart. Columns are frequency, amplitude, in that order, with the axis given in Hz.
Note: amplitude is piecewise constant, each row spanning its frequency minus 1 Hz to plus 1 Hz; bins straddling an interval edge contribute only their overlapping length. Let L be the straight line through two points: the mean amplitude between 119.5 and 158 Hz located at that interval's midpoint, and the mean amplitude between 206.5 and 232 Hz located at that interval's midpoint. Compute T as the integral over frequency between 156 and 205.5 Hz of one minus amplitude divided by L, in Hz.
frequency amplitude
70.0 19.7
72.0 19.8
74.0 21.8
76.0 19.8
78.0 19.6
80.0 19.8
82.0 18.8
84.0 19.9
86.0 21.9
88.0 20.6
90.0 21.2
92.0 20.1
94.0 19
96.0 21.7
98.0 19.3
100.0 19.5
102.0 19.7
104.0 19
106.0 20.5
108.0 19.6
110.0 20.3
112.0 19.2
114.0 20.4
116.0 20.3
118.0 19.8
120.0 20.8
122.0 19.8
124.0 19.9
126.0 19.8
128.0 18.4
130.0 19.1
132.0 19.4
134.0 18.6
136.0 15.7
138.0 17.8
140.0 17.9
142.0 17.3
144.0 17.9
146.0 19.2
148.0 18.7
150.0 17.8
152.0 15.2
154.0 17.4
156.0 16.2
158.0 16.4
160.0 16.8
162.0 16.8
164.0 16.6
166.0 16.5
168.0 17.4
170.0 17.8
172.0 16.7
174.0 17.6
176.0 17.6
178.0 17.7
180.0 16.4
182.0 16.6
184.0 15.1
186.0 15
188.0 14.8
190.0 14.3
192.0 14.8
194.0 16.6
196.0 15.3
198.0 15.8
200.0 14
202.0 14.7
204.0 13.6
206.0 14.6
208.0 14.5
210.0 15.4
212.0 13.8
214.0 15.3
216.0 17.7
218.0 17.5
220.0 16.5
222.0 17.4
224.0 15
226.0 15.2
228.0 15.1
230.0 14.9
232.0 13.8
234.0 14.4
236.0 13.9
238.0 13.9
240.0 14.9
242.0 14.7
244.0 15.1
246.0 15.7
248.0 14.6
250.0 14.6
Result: 2.4 Hz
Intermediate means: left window 18.2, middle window 16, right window 15.6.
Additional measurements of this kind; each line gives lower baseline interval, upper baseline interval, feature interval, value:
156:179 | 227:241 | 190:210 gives 1.1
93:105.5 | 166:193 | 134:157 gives 0.4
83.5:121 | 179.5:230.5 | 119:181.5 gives 0.5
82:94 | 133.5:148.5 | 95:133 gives -1.3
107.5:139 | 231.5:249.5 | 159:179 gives 0.3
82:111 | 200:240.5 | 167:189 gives 0.3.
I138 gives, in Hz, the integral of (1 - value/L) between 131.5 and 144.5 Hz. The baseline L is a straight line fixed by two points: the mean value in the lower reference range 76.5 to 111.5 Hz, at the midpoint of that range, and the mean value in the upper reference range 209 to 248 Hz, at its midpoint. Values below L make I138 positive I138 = 0.5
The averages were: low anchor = 20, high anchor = 15.3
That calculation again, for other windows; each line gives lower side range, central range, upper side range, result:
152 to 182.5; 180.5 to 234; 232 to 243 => 0.46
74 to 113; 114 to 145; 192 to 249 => -0.39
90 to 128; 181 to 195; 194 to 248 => 1.03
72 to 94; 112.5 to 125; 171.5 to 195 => -0.90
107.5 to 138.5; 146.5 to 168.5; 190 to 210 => 0.51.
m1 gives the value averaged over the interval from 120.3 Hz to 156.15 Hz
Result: 18.2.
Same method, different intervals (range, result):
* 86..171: 18.7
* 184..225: 15.3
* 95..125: 20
